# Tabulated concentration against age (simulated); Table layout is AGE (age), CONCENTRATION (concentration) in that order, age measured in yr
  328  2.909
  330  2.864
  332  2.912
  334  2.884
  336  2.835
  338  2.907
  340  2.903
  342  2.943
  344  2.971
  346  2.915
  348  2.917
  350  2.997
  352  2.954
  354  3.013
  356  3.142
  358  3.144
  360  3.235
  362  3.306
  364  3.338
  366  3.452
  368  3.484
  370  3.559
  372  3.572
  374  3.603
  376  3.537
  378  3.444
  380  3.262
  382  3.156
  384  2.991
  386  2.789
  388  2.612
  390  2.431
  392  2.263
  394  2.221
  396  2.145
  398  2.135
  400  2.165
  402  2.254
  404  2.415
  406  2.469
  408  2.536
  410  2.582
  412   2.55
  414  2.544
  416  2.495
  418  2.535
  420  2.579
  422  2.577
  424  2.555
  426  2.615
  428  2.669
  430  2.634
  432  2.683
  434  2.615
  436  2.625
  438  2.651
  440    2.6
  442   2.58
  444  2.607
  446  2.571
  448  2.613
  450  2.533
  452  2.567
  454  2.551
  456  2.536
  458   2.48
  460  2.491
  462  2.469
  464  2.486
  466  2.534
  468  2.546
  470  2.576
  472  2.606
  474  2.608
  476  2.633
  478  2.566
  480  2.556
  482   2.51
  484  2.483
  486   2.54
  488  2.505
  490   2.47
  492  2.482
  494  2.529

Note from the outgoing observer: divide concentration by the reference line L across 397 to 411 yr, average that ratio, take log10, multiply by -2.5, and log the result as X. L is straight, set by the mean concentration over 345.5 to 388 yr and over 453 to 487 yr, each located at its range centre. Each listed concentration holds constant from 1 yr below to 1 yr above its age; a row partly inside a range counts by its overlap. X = 0.248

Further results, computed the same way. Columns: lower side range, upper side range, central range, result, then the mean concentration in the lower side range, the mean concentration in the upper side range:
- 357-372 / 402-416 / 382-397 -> 0.14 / 3.37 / 2.5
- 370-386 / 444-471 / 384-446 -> 0.17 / 3.34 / 2.54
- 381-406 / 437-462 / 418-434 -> -0.04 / 2.46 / 2.56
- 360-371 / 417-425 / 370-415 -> 0.11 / 3.41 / 2.56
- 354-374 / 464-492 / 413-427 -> 0.16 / 3.35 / 2.54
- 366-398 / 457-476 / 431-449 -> 0.03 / 2.99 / 2.54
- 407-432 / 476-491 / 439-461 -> 0.00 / 2.58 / 2.53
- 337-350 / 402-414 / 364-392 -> -0.18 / 2.93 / 2.49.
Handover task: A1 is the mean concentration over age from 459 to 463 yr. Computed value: 2.48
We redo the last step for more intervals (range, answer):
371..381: 3.48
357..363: 3.23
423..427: 2.58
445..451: 2.57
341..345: 2.96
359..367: 3.33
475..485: 2.55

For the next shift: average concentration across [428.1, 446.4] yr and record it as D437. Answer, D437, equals 2.62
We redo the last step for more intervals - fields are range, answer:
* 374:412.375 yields 2.66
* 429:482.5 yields 2.57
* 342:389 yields 3.19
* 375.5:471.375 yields 2.59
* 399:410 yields 2.39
